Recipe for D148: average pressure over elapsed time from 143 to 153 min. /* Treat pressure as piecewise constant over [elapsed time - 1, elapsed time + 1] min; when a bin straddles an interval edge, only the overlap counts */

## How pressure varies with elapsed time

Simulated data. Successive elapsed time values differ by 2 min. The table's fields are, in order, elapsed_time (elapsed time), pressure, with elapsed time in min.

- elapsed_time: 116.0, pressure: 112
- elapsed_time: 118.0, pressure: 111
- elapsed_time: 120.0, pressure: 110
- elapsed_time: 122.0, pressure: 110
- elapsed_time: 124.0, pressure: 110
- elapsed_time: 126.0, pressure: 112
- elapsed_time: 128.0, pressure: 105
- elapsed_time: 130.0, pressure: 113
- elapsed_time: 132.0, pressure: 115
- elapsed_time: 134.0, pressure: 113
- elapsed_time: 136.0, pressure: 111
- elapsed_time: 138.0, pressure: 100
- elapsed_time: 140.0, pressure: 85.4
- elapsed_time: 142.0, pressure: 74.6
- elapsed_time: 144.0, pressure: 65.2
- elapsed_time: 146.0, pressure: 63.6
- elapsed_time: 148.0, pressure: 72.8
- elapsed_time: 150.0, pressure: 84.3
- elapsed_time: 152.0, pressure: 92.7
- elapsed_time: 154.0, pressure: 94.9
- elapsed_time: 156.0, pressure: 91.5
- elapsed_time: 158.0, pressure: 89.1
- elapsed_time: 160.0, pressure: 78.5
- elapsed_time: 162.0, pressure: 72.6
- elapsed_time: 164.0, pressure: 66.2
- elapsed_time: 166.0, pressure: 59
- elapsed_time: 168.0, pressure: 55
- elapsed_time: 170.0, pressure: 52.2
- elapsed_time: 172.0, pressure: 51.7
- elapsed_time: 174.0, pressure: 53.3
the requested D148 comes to 75.7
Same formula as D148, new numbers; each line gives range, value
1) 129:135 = 114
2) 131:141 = 105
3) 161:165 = 69.4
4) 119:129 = 109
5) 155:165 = 79.6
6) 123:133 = 111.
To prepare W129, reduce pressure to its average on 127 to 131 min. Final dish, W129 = 109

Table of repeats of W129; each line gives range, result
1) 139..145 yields 75.1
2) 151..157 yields 93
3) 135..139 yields 106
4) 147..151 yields 78.5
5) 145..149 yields 68.2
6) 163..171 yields 58.1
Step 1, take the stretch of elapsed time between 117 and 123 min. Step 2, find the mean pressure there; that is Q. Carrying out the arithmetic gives 110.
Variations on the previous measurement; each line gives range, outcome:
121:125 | 110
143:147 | 64.4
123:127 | 111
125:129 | 108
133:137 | 112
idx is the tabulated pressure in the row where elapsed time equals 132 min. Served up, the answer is 115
